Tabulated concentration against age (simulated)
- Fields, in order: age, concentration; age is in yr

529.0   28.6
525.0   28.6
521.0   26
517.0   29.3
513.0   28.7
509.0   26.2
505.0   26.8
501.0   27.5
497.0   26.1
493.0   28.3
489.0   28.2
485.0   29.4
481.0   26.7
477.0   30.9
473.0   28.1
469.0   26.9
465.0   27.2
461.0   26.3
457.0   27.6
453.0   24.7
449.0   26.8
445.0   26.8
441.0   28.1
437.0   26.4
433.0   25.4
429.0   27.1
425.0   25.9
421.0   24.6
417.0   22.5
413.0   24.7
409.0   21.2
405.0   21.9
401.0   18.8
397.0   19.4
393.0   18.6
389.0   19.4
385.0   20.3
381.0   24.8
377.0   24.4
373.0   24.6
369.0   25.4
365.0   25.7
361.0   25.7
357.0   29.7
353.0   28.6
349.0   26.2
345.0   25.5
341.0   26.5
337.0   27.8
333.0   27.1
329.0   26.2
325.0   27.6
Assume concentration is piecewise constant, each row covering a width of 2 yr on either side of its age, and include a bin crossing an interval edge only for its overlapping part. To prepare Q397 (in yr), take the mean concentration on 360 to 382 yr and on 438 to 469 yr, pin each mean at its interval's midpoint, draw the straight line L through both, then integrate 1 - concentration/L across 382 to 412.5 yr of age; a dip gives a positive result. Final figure 6.3 yr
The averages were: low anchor 25.1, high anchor 26.8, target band 20.3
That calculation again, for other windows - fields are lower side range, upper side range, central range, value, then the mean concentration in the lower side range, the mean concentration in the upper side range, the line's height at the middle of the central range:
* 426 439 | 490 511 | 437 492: -1.77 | 26.3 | 27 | 26.6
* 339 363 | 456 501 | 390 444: 7.90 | 27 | 27.8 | 27.4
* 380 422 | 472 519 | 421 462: -3.83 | 21.3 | 28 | 24.2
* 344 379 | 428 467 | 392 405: 3.44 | 26.2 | 26.6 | 26.4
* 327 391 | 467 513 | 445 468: 0.54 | 25.5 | 27.8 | 27.2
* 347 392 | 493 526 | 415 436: 0.58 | 24.8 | 27.4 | 25.9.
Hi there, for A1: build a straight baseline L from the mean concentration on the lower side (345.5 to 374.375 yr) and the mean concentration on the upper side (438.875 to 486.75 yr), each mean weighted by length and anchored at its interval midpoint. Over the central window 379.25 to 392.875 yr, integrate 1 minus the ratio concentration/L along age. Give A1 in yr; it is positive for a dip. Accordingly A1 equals 2.9 yr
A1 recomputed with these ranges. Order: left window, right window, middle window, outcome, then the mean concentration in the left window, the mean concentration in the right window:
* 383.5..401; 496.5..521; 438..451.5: -2.43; 19.3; 27.4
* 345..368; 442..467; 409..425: 1.74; 27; 26.6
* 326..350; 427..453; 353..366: -0.38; 26.6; 26.6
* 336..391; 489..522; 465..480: -0.76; 25.3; 27.5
